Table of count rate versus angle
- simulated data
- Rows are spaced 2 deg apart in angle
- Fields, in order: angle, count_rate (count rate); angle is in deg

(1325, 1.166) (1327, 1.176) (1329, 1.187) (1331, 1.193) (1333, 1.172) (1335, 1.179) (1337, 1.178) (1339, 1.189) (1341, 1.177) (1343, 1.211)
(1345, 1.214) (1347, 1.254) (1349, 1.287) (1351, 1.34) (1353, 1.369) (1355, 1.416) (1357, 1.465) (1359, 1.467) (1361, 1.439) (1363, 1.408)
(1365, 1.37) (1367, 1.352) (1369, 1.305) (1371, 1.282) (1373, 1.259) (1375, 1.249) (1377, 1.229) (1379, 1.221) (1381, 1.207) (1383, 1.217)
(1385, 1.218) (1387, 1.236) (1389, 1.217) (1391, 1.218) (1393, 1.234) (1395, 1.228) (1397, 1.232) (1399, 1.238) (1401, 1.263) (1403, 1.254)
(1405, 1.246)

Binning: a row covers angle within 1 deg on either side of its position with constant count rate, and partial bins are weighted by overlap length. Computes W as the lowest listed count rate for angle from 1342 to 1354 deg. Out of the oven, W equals 1.211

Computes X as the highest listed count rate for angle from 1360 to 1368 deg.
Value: 1.439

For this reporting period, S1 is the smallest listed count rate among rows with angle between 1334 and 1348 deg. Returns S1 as 1.177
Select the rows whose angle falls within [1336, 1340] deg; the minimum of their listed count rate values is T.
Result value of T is 1.178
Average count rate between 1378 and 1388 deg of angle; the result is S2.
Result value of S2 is 1.22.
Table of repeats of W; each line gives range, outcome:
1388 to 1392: 1.217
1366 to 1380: 1.221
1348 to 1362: 1.287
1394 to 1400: 1.228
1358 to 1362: 1.439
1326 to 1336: 1.172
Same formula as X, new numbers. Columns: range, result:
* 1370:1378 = 1.282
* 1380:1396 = 1.236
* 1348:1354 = 1.369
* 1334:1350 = 1.287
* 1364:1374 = 1.37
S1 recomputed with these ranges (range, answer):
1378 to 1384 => 1.207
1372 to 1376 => 1.249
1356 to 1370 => 1.305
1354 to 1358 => 1.416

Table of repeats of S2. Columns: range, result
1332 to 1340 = 1.18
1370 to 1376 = 1.26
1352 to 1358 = 1.42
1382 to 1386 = 1.22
